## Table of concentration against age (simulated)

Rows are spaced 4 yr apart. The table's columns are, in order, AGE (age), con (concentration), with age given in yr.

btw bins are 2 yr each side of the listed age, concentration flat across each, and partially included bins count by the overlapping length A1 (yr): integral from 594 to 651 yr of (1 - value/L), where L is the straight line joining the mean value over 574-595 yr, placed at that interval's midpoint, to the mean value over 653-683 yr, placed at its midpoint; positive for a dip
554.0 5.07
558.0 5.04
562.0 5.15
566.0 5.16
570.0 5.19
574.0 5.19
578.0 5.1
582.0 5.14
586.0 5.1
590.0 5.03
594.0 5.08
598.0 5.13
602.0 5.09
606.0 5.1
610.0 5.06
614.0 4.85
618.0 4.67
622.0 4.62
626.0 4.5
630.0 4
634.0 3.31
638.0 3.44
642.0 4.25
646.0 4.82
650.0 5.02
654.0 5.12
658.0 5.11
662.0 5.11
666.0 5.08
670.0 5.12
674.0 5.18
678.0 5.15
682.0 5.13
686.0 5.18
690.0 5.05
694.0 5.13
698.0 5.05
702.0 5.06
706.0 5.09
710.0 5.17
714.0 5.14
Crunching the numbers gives 6.0 yr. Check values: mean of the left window 5.1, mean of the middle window 4.57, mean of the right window 5.12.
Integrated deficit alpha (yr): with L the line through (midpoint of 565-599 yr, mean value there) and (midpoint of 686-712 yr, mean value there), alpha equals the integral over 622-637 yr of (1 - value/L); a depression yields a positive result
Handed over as 3.3 yr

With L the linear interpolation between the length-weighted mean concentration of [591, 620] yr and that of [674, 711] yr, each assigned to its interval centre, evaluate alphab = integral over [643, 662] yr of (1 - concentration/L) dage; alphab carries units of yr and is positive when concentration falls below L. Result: 0.3 yr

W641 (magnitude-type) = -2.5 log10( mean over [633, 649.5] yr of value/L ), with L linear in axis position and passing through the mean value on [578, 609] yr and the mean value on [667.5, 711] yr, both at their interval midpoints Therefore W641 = 0.24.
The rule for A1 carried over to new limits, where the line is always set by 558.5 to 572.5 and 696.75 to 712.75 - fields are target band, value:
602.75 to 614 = 0.2 yr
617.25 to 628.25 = 1.2 yr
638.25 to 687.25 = 1.4 yr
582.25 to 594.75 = 0.2 yr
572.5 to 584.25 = 0.0 yr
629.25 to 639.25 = 3.1 yr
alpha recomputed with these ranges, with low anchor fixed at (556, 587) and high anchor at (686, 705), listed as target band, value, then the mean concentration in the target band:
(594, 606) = 0.05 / 5.1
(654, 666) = -0.02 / 5.11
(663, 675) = -0.06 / 5.12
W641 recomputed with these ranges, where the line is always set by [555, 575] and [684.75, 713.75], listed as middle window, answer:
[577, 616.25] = 0.014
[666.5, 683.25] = -0.006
